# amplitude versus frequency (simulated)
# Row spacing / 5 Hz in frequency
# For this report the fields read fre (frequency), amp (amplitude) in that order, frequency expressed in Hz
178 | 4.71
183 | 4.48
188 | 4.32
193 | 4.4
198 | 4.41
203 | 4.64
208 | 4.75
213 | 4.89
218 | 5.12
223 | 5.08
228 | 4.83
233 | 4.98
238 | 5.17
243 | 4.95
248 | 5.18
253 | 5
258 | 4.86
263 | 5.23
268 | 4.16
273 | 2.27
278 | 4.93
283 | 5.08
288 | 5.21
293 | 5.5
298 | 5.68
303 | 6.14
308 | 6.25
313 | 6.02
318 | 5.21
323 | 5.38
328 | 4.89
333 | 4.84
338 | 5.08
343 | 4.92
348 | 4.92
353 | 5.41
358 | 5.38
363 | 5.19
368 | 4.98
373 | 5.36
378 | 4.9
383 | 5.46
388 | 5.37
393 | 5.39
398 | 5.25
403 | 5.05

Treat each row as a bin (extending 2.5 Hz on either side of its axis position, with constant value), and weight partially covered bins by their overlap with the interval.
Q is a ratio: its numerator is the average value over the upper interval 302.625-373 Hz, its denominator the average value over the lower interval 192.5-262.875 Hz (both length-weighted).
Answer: 1.08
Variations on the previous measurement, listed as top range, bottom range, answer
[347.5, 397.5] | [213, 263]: 1.05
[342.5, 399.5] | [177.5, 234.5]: 1.11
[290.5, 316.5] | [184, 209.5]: 1.31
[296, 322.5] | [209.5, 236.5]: 1.17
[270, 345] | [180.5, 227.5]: 1.10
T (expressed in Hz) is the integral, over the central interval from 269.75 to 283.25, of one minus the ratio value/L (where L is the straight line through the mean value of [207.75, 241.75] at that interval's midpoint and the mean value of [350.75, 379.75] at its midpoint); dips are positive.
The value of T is 3.0 Hz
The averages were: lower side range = 4.99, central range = 3.93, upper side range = 5.21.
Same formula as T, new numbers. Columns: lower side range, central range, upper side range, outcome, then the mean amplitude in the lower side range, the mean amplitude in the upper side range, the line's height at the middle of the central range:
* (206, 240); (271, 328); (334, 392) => -1.87 Hz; 4.97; 5.18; 5.08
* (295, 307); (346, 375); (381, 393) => 1.88 Hz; 5.94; 5.41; 5.57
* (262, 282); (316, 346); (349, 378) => -1.38 Hz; 4.14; 5.21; 4.83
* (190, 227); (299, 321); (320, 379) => -3.81 Hz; 4.75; 5.11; 5.01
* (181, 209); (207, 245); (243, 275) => -4.01 Hz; 4.49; 4.52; 4.5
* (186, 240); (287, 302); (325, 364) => -1.78 Hz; 4.78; 5.08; 4.97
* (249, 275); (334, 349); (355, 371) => 0.18 Hz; 4.39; 5.2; 5.03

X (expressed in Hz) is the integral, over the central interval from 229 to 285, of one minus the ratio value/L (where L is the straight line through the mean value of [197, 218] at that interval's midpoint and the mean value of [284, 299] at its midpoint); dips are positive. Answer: 4.5 Hz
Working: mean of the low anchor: 4.74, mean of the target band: 4.71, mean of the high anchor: 5.4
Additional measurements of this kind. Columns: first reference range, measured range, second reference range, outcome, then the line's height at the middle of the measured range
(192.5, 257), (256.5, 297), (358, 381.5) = 2.4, 4.98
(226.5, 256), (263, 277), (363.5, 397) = 3.6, 5.07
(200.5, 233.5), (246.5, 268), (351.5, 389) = 0.1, 4.99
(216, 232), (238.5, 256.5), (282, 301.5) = 0.4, 5.15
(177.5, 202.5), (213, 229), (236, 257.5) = -0.8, 4.78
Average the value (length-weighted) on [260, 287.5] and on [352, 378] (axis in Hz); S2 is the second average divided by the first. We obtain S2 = 1.18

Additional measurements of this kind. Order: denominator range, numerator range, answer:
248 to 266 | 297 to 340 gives 1.09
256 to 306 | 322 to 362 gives 1.04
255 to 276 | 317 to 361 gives 1.23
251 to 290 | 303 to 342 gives 1.18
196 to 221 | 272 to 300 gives 1.03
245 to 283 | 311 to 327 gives 1.20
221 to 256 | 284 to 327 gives 1.12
